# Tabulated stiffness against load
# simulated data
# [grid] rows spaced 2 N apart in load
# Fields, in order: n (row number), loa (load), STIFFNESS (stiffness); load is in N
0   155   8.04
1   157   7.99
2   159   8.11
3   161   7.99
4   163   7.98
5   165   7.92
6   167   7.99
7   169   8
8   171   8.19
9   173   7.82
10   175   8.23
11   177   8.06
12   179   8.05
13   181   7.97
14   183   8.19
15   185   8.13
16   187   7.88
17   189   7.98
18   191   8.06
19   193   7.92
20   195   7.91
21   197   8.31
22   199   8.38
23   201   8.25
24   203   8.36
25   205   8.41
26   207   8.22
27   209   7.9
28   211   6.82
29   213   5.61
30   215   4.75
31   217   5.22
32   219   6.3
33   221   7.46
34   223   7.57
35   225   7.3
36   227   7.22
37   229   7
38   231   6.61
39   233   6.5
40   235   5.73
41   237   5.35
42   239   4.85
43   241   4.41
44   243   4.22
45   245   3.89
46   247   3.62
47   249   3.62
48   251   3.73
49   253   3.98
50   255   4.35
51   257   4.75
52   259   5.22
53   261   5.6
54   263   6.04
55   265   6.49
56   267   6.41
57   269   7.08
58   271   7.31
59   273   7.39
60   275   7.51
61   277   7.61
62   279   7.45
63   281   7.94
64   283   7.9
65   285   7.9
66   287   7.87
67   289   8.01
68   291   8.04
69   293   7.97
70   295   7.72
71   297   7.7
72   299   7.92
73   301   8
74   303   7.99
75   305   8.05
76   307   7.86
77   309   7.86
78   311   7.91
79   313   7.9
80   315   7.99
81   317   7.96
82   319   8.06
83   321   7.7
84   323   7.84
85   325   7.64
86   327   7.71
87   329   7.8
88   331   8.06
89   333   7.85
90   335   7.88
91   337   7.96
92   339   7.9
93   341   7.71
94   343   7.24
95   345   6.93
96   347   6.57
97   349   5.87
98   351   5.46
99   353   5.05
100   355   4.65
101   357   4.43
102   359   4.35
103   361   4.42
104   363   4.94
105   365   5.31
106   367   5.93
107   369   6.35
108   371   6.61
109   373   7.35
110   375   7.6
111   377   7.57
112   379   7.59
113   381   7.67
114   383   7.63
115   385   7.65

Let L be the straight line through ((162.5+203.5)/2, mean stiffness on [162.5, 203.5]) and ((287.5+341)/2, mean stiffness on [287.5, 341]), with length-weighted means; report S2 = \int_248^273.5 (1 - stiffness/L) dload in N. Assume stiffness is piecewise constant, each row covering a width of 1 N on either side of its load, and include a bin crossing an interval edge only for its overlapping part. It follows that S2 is 7.89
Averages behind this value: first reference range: 8.07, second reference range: 7.89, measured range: 5.5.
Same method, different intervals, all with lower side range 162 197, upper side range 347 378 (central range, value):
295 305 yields -2.10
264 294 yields -3.29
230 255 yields 8.83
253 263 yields 2.92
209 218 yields 2.07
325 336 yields -3.02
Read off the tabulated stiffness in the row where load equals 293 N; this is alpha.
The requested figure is 7.97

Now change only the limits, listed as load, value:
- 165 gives 7.92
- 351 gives 5.46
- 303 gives 7.99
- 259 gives 5.22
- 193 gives 7.92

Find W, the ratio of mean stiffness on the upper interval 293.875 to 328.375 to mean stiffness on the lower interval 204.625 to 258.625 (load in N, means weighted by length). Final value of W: 1.38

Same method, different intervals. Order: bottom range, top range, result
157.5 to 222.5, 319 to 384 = 0.88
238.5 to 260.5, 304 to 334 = 1.85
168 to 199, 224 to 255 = 0.64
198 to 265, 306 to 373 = 1.14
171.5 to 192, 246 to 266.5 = 0.59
